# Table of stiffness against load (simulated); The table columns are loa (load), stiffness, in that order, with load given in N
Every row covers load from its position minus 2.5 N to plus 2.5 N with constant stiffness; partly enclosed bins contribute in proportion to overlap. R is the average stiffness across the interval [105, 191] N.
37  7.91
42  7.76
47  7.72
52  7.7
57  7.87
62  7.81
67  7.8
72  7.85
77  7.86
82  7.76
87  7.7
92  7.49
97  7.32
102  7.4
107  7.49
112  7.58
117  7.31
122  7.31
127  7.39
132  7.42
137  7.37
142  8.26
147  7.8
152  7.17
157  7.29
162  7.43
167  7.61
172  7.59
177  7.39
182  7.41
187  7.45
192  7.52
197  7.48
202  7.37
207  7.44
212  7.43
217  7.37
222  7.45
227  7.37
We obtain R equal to 7.49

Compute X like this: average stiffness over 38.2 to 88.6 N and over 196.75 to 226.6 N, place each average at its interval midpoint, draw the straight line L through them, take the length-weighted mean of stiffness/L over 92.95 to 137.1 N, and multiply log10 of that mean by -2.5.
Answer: 0.04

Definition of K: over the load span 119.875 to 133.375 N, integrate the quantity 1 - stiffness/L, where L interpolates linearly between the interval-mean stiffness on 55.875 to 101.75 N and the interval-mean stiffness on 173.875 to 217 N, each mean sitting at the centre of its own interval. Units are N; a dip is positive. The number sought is 0.4 N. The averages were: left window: 7.7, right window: 7.43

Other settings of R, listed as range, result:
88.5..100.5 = 7.43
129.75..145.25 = 7.69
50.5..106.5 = 7.68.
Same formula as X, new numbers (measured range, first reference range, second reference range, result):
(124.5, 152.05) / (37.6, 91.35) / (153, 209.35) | -0.01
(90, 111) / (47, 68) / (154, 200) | 0.03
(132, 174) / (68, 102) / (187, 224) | 0.00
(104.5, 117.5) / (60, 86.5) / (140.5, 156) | 0.04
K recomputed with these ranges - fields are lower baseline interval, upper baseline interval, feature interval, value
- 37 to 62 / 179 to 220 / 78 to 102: 0.4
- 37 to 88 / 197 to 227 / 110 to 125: 0.5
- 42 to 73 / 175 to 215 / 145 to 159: 0.2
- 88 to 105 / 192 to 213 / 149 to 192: 0.1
